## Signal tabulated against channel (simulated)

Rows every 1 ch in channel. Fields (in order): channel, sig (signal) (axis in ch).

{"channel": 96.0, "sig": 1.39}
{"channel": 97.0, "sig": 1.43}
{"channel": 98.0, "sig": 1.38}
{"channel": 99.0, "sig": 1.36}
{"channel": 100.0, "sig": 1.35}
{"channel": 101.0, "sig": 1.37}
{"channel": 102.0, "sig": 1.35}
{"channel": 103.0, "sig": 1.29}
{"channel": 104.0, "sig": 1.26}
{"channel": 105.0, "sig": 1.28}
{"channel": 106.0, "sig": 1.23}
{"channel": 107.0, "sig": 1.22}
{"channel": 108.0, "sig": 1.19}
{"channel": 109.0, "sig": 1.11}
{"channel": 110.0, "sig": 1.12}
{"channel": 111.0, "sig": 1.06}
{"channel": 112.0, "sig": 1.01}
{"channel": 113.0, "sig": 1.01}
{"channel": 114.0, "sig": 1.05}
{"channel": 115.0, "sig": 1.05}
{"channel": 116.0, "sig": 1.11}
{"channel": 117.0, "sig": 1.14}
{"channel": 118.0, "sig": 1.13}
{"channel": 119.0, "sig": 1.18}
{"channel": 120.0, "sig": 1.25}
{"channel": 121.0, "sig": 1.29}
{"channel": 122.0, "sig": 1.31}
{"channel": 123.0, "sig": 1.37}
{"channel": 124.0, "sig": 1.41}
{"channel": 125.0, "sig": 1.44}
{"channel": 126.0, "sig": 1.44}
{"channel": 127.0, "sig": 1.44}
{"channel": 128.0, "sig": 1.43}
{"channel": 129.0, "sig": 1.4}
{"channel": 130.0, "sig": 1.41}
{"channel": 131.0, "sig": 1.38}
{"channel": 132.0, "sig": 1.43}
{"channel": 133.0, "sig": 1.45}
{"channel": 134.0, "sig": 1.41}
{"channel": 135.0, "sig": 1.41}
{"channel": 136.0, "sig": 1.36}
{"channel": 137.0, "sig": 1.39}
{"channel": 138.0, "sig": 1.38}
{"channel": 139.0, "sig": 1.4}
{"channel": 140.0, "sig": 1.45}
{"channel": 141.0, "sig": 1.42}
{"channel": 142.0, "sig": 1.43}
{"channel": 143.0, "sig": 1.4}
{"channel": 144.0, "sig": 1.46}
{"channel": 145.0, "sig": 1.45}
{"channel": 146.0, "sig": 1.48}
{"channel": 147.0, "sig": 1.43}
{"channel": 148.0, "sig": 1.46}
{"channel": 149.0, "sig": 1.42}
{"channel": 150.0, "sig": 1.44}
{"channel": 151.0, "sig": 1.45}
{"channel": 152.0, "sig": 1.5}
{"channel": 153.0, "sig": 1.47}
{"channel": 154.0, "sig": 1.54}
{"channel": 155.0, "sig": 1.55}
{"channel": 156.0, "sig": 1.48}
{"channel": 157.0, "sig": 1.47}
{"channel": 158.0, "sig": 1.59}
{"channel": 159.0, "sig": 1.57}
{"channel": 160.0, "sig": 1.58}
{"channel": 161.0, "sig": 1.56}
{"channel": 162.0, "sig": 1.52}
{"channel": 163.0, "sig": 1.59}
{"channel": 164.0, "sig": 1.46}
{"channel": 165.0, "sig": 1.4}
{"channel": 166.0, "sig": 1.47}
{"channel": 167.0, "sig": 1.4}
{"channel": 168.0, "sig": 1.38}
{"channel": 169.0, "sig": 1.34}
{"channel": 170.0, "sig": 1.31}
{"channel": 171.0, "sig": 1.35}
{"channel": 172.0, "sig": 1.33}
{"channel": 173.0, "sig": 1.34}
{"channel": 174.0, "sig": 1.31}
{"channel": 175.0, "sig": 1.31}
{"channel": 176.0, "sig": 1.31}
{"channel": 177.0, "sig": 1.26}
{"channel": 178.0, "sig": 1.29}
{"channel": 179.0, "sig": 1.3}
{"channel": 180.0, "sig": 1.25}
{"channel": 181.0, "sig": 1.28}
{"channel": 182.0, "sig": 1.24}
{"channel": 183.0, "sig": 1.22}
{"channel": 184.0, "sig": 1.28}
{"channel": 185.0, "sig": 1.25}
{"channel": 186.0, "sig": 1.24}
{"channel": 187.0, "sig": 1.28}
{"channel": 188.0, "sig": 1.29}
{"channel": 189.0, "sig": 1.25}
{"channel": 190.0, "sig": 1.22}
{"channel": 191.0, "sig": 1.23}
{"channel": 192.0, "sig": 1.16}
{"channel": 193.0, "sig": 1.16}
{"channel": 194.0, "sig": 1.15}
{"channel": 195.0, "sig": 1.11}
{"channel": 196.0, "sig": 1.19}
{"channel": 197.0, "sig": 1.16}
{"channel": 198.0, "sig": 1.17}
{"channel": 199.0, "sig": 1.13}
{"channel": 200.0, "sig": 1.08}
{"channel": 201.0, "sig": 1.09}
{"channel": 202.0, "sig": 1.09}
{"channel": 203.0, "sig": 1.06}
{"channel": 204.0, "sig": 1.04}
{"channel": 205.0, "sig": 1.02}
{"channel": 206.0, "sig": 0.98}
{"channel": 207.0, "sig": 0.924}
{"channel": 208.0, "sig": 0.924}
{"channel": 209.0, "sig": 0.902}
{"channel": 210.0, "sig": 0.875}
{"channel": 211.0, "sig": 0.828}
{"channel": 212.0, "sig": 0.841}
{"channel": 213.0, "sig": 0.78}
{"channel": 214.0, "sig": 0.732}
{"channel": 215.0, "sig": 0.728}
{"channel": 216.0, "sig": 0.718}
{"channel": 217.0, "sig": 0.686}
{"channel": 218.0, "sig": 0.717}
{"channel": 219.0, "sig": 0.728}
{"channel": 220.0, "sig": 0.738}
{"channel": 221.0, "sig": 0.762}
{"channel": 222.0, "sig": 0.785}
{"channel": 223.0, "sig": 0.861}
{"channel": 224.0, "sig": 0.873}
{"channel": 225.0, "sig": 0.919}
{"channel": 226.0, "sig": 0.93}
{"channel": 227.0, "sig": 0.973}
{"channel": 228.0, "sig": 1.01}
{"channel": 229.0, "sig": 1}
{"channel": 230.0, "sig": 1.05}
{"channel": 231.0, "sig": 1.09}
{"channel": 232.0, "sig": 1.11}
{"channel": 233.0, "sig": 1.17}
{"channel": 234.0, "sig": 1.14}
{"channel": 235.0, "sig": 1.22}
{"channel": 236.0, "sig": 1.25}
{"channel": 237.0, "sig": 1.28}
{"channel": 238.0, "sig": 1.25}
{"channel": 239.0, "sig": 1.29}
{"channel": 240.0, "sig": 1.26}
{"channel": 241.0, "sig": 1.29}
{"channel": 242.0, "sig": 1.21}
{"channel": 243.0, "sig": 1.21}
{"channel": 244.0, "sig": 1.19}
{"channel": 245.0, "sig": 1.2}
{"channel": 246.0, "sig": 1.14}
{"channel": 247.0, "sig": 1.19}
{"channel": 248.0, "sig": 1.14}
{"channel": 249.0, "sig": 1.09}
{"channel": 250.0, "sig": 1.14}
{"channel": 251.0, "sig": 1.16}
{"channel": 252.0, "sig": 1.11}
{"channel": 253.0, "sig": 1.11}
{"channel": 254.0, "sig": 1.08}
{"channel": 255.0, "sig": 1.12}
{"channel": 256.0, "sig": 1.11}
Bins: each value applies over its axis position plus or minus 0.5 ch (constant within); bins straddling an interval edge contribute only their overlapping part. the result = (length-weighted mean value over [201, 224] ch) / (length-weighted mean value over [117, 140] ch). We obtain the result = 0.6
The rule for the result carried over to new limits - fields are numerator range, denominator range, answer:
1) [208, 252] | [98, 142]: 0.78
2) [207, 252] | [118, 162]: 0.71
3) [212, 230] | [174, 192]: 0.65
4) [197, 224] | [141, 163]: 0.60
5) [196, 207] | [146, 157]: 0.73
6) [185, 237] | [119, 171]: 0.71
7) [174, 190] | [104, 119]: 1.12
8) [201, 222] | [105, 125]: 0.73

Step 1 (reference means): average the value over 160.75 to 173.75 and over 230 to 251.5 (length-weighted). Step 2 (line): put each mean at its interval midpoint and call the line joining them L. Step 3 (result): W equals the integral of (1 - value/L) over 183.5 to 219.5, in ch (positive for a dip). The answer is 7.8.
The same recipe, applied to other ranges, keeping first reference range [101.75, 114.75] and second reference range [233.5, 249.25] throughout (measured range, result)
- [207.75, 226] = 6.08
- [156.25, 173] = -3.85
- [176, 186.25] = -0.65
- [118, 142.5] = -4.42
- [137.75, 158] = -4.85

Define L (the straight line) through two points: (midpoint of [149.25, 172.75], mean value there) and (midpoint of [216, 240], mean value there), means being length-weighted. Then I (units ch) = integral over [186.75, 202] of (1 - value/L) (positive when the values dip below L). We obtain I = 0.7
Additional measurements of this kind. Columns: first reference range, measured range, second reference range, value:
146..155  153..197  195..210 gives -2.44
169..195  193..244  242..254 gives 8.08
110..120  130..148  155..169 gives -1.72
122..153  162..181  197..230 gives -2.60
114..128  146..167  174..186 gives -3.68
